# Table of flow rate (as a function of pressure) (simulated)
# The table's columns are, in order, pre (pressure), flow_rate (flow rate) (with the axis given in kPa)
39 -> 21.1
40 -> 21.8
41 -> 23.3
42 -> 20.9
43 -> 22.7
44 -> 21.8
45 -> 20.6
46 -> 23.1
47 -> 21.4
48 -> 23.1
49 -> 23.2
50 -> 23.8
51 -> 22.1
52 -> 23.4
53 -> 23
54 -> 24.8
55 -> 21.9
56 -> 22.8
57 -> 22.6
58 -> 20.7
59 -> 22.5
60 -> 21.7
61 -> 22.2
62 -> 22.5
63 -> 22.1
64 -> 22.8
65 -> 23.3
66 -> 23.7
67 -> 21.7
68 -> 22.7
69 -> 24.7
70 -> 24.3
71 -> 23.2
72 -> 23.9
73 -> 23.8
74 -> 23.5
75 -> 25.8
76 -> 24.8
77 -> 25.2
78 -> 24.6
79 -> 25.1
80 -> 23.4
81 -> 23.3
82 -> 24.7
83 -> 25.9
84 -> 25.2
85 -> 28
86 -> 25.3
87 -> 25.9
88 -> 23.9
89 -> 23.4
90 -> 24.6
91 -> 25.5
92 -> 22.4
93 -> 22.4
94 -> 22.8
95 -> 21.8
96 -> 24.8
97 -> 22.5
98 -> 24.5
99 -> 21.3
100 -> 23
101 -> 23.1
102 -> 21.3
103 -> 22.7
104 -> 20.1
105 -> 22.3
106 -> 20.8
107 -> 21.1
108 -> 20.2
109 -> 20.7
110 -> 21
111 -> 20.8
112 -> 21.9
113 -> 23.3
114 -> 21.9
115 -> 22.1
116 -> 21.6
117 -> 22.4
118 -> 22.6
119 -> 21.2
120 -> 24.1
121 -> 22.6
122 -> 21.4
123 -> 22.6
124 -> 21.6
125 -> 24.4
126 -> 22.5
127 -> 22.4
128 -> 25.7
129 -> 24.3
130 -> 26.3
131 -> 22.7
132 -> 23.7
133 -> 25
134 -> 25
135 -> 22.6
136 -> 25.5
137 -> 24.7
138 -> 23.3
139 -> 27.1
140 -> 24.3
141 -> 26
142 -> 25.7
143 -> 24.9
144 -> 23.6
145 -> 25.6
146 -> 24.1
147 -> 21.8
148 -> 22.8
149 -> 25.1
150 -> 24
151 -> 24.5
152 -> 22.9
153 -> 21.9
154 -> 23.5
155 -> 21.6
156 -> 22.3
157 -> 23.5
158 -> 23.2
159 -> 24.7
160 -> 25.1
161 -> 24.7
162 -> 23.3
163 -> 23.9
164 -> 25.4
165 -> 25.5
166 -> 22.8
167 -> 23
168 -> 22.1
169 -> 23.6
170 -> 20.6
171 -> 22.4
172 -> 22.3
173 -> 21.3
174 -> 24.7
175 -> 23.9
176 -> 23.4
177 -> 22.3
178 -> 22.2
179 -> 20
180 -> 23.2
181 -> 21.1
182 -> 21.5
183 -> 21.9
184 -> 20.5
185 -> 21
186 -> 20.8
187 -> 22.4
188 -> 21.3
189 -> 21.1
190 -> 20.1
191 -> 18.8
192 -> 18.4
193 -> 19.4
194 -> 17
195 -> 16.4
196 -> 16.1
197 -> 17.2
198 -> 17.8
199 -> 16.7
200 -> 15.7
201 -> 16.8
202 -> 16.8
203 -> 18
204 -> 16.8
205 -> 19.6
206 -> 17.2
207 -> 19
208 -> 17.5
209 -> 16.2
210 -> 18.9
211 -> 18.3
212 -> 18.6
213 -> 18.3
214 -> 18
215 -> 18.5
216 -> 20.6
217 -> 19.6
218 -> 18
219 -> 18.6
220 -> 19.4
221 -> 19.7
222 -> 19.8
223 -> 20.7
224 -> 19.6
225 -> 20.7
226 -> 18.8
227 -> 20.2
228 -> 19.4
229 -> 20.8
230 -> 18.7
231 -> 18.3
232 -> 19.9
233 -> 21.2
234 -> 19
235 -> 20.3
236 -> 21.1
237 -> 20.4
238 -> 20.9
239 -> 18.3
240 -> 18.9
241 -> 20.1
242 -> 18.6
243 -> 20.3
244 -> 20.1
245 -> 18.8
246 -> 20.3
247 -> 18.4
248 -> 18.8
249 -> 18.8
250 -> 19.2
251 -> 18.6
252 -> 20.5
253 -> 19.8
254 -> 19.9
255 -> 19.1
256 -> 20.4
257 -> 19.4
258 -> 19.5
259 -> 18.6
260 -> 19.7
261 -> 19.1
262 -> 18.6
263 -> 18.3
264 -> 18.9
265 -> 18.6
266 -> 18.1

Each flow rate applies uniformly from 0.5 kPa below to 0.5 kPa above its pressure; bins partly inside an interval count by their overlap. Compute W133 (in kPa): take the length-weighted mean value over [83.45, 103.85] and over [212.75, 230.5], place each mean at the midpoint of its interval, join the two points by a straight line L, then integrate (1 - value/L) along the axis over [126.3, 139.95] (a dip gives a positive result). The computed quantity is -1.28 kPa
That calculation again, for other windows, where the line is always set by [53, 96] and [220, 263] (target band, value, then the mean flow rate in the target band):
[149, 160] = -0.8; 23.4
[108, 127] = 0.4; 22.1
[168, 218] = 2.7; 19.7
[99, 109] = 0.6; 21.6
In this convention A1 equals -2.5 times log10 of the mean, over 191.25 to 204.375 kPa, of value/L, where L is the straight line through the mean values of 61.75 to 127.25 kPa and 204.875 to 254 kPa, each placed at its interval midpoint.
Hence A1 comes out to 0.17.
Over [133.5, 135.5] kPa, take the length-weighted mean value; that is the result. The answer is 23.8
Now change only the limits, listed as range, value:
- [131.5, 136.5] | 24.4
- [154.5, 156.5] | 22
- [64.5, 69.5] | 23.2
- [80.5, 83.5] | 24.6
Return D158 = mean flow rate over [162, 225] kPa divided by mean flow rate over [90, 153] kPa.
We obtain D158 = 0.87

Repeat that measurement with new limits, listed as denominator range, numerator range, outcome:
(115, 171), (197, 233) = 0.79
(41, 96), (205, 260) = 0.82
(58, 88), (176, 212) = 0.80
